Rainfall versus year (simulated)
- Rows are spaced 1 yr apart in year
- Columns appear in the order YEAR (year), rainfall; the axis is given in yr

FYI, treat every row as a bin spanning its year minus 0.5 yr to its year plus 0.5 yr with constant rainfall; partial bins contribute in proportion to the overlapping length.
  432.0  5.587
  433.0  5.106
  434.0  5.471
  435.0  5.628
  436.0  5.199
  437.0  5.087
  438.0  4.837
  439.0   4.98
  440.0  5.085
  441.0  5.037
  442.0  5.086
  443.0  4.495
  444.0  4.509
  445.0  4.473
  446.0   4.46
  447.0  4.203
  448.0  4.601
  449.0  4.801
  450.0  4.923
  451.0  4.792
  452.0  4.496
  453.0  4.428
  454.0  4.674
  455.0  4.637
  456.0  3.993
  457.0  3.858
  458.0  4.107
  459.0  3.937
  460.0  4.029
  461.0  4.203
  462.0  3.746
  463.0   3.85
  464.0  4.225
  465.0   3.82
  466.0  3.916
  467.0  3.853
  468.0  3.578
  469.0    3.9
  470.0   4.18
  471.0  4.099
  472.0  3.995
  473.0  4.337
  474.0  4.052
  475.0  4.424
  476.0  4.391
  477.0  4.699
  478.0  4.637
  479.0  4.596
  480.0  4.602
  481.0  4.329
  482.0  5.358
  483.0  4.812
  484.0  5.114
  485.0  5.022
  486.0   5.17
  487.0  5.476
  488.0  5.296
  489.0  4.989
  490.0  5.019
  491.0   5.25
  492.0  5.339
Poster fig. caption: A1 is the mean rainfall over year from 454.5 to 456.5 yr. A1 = 4.31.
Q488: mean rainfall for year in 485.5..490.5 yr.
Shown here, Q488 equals 5.19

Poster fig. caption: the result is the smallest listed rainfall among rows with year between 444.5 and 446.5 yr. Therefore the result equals 4.46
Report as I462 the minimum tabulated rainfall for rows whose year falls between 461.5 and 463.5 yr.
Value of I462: 3.746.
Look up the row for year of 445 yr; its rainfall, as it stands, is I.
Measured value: 4.473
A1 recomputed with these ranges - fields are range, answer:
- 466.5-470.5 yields 3.88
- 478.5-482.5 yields 4.72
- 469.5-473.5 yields 4.15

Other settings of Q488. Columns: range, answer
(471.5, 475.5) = 4.2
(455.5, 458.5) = 3.99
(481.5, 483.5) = 5.08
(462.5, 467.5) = 3.93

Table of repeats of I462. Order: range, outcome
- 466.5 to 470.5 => 3.578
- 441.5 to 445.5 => 4.473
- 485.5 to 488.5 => 5.17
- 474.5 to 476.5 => 4.391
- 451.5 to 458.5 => 3.858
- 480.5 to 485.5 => 4.329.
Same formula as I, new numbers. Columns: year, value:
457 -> 3.858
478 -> 4.637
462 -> 3.746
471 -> 4.099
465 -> 3.82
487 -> 5.476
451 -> 4.792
